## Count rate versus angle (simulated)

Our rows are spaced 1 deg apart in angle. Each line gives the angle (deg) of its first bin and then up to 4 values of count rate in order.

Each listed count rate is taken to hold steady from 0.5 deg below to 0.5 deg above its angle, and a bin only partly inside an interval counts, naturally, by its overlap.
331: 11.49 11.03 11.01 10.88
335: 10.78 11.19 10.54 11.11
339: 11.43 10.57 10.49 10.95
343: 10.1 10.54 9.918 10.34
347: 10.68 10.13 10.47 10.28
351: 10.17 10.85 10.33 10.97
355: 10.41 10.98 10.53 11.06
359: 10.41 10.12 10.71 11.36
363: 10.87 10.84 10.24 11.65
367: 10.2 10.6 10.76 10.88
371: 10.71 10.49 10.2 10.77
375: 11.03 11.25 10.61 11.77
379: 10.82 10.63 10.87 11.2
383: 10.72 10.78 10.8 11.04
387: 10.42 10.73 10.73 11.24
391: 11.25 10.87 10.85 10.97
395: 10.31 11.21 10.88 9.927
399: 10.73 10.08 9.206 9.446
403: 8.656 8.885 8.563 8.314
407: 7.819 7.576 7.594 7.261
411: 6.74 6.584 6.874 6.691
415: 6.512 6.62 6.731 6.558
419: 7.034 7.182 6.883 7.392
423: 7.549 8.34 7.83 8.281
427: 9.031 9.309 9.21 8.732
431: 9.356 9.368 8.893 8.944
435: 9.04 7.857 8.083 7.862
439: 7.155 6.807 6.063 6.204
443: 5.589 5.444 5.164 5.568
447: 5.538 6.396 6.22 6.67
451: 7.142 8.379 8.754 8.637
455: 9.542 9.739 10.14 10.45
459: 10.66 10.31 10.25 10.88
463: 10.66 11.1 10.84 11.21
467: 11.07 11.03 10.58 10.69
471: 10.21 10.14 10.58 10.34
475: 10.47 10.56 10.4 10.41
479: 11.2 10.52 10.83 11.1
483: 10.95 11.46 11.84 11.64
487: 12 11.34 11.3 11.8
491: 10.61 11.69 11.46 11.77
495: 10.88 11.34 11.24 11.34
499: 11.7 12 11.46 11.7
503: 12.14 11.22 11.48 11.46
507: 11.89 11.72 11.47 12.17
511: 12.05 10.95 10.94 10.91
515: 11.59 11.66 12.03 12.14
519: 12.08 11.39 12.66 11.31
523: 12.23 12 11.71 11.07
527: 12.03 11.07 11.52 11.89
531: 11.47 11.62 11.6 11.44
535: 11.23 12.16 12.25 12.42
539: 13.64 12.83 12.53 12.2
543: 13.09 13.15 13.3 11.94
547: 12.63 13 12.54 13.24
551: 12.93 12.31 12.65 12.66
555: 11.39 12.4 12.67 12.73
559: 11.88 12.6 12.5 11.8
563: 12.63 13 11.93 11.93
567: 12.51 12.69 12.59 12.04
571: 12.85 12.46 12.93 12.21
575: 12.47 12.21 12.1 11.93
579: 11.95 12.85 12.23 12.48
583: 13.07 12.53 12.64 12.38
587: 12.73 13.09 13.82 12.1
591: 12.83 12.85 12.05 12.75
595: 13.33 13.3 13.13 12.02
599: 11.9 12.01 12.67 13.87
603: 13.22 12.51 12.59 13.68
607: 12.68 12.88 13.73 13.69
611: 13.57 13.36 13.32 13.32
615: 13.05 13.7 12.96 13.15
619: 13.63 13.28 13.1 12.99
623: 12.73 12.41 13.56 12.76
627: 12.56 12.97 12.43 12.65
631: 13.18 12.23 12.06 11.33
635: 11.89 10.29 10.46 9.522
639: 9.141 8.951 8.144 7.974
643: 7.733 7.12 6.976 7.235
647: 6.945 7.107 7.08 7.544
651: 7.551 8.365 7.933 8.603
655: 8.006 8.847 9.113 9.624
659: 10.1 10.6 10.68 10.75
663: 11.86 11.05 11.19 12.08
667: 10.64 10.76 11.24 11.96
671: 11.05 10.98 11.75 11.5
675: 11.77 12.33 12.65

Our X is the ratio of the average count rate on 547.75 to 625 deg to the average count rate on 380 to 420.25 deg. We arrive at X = 1.38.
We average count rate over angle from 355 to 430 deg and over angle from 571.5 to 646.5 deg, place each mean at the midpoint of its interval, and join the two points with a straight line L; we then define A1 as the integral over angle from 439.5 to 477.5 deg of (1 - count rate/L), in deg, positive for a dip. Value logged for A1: 5.26 deg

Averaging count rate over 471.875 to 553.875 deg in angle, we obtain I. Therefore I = 11.7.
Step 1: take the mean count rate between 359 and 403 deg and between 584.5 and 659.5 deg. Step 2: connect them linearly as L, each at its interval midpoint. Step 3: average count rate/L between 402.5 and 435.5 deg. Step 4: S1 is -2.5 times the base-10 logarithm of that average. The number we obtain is 0.34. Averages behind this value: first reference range 10.7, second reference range 11.4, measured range 7.89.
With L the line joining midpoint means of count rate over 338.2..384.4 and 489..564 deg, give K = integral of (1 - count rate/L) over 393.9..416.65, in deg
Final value 5.1 deg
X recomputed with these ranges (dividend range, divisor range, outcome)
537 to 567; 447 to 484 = 1.26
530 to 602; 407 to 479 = 1.47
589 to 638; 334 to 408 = 1.21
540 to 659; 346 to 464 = 1.28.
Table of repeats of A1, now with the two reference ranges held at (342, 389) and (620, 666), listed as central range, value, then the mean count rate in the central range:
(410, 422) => 4.3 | 6.81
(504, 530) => -3.1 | 11.7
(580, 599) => -4.5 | 12.7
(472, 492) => -1.0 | 11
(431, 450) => 6.3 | 7.06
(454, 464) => 0.2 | 10.2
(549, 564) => -3.1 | 12.5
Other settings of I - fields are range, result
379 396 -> 10.8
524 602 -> 12.4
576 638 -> 12.7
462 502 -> 11.1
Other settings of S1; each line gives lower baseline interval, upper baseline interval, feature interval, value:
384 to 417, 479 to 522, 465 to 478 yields 0.02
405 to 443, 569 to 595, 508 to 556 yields -0.10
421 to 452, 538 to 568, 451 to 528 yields -0.14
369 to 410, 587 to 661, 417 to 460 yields 0.31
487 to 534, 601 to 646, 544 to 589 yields -0.07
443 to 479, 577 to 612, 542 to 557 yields -0.09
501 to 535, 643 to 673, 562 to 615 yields -0.21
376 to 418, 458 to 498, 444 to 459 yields 0.33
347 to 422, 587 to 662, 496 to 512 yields -0.10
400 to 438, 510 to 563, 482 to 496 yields -0.10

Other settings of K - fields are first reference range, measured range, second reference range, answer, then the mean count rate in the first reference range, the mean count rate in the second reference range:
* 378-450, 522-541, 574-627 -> -1.1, 8.54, 12.9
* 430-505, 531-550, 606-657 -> -3.9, 9.79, 10.9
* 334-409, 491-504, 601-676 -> -0.9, 10.5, 11.1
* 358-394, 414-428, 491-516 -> 4.6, 10.8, 11.5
